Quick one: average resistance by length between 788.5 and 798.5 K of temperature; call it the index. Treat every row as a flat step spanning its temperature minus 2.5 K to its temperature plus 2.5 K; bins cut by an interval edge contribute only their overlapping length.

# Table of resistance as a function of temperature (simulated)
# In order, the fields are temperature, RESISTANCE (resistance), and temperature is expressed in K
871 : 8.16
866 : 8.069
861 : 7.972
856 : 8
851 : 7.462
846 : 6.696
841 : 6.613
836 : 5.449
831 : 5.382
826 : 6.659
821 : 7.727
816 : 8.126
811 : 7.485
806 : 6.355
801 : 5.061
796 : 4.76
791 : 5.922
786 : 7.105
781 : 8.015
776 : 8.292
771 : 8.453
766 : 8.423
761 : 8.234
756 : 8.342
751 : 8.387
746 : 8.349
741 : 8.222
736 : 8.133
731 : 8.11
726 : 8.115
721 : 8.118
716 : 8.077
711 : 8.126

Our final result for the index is 5.34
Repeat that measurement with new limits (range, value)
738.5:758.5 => 8.32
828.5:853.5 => 6.32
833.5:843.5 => 6.03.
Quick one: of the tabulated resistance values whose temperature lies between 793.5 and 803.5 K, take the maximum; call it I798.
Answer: 5.061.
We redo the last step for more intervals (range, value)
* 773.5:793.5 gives 8.292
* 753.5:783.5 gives 8.453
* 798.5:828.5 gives 8.126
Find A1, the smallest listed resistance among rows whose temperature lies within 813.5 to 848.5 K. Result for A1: 5.382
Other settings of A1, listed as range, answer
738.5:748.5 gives 8.222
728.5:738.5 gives 8.11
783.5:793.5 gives 5.922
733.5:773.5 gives 8.133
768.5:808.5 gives 4.76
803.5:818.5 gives 6.355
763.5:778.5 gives 8.292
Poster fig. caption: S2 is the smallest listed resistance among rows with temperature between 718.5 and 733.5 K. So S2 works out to 8.11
